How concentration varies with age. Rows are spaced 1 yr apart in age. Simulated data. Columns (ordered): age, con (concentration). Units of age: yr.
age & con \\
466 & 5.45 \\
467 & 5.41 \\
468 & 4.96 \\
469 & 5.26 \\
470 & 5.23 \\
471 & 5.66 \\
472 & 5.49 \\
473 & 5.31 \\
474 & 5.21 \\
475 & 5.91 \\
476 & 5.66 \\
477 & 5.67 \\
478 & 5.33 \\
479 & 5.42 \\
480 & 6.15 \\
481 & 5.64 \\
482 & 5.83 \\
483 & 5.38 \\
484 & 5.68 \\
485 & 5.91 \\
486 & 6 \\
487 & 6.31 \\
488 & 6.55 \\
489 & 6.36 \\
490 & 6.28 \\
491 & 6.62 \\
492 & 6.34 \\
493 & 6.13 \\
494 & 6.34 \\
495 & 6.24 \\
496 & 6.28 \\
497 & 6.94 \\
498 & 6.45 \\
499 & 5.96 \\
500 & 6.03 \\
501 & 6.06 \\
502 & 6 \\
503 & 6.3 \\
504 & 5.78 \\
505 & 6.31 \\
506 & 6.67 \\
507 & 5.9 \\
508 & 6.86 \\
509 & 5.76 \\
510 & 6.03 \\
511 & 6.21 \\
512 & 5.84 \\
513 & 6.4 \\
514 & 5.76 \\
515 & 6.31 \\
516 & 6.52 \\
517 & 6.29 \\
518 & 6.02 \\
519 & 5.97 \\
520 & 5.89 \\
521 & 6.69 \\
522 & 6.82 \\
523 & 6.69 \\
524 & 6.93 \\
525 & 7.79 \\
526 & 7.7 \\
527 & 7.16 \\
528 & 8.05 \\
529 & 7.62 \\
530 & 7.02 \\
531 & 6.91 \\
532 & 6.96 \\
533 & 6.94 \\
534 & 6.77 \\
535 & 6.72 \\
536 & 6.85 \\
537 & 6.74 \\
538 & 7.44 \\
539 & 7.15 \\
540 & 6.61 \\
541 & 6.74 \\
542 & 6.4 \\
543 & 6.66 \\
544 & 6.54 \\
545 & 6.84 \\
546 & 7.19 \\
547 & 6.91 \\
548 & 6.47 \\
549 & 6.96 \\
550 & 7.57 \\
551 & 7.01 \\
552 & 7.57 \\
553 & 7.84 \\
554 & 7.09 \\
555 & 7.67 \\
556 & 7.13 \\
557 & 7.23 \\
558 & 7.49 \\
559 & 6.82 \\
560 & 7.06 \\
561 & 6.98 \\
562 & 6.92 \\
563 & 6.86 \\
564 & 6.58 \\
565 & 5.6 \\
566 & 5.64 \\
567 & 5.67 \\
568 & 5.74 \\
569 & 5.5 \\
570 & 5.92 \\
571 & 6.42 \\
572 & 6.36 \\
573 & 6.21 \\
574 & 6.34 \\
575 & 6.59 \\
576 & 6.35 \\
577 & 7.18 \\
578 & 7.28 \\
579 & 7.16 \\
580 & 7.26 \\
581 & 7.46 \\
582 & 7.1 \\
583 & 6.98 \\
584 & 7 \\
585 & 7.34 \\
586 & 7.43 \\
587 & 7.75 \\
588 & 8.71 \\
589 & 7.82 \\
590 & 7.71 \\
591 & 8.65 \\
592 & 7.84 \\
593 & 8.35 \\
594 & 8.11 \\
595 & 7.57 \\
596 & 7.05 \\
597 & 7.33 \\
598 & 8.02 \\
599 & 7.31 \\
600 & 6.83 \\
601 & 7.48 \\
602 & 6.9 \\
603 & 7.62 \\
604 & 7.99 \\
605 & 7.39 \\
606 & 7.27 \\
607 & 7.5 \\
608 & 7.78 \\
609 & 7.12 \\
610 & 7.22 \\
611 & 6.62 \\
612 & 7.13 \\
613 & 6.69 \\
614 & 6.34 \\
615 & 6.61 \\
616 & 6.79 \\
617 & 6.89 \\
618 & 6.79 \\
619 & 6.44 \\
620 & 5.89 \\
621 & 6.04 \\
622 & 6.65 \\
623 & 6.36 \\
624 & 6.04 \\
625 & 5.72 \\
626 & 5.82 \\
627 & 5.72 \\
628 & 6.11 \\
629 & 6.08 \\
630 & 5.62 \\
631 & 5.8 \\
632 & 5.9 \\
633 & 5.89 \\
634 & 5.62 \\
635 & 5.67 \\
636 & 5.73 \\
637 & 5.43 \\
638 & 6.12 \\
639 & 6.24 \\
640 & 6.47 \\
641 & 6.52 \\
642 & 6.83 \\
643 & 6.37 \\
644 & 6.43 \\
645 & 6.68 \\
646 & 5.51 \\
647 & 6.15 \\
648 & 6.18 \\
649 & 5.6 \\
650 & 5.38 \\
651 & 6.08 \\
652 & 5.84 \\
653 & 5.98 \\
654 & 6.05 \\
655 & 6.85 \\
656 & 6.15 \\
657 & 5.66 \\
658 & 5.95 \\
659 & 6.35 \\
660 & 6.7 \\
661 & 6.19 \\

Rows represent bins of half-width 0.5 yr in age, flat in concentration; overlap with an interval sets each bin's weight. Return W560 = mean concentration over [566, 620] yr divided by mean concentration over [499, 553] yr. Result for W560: 1.1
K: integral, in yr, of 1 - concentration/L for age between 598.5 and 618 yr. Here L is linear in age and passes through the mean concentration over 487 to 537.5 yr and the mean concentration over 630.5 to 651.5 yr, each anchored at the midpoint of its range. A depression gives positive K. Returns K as -3.1 yr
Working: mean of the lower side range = 6.51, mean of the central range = 7.12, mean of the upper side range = 6.03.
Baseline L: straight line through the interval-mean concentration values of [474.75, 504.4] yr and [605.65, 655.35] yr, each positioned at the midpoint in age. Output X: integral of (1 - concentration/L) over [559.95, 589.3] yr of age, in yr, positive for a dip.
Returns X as -2.7 yr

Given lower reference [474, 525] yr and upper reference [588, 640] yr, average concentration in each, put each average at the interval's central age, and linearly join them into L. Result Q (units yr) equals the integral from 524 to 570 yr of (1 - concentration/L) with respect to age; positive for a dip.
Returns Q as -3.5 yr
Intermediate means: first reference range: 6.16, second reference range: 6.79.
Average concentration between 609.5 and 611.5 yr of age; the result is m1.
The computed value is 6.92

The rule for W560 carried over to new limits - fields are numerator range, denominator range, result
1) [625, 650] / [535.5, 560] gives 0.85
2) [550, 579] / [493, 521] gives 1.08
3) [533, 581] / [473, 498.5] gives 1.13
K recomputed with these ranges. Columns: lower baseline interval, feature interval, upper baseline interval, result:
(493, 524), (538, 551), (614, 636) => -1.37 yr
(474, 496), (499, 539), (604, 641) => -3.28 yr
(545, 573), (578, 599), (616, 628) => -3.60 yr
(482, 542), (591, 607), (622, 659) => -3.61 yr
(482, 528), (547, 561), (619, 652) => -2.22 yr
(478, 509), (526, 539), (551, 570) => -1.29 yr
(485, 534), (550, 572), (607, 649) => -1.08 yr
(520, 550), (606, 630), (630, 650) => -1.16 yr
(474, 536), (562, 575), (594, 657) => 0.60 yr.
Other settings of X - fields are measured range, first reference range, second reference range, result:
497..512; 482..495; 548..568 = 0.33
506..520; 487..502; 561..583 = 0.46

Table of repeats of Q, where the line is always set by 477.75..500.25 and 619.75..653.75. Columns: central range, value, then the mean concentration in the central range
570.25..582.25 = -1.5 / 6.78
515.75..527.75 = -1.3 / 6.74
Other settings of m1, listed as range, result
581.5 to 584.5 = 7.03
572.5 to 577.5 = 6.53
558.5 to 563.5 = 6.93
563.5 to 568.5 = 5.85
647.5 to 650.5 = 5.72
